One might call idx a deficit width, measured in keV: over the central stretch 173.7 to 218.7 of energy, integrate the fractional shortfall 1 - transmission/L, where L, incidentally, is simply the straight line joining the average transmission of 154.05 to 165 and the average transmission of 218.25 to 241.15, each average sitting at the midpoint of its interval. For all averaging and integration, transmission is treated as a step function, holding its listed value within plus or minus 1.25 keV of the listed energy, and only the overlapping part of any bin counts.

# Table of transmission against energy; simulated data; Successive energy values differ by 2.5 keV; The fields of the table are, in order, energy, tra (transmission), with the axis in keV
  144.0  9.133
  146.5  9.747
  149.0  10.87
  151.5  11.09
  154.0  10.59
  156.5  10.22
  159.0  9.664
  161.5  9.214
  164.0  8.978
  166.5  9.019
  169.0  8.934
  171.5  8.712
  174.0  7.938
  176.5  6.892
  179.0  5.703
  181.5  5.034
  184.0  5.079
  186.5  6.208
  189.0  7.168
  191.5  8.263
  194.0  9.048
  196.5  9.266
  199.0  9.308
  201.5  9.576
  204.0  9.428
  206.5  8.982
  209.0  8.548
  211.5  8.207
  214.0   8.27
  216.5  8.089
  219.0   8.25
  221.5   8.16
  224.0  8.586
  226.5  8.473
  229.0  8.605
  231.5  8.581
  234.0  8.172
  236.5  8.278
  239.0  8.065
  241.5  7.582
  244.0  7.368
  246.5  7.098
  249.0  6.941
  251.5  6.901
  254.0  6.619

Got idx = 5.5 keV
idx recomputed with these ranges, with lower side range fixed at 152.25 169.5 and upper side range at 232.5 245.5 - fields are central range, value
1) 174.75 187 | 4.4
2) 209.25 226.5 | 0.1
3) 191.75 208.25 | -0.8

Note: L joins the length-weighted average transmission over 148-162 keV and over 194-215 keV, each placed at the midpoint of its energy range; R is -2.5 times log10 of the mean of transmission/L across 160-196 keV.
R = 0.26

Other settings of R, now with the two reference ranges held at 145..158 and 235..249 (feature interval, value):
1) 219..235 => -0.04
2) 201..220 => 0.00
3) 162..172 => 0.12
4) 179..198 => 0.29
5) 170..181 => 0.33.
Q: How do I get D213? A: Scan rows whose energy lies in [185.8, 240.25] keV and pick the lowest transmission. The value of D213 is 6.208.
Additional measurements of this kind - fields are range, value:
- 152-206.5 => 5.034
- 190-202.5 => 8.263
